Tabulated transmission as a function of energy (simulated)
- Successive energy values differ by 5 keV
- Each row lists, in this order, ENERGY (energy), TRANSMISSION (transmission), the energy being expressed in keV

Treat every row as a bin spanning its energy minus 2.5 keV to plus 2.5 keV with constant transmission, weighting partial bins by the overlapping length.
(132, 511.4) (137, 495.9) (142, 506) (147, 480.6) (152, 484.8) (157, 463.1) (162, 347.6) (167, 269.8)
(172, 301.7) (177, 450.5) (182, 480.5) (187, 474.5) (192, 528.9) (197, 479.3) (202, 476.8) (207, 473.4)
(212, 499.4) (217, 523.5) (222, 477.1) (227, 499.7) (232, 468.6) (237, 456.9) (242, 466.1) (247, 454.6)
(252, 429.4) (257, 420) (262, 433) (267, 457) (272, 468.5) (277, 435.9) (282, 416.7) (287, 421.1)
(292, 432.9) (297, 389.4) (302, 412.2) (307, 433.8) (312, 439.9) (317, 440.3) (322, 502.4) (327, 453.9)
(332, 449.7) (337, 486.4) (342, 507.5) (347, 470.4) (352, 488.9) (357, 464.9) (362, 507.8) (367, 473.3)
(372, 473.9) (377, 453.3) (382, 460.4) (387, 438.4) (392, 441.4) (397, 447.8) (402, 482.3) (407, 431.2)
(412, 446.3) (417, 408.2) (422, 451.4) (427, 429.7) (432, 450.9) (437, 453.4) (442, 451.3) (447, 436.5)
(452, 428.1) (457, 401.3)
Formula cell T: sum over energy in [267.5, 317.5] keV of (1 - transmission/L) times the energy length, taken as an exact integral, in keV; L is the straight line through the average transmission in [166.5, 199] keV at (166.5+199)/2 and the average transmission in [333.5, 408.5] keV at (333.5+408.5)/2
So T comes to 2.75 keV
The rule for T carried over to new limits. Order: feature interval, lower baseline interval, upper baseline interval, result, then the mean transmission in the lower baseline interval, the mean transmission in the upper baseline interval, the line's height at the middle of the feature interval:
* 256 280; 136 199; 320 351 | 1.0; 442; 479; 464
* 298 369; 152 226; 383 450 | -3.1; 449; 444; 446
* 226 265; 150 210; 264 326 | -1.3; 436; 438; 437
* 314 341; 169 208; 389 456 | -1.3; 455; 442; 447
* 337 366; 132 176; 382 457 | -3.3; 425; 442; 438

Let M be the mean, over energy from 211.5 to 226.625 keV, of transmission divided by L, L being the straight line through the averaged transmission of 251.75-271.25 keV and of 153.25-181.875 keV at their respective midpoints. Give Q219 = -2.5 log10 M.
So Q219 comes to -0.21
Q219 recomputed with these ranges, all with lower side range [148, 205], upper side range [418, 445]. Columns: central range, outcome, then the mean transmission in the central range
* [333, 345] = -0.11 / 490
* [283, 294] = 0.03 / 425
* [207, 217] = -0.15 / 499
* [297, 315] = 0.04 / 424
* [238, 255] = -0.03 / 450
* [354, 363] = -0.10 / 483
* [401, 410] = -0.02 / 452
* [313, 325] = -0.06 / 467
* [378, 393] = -0.01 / 448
